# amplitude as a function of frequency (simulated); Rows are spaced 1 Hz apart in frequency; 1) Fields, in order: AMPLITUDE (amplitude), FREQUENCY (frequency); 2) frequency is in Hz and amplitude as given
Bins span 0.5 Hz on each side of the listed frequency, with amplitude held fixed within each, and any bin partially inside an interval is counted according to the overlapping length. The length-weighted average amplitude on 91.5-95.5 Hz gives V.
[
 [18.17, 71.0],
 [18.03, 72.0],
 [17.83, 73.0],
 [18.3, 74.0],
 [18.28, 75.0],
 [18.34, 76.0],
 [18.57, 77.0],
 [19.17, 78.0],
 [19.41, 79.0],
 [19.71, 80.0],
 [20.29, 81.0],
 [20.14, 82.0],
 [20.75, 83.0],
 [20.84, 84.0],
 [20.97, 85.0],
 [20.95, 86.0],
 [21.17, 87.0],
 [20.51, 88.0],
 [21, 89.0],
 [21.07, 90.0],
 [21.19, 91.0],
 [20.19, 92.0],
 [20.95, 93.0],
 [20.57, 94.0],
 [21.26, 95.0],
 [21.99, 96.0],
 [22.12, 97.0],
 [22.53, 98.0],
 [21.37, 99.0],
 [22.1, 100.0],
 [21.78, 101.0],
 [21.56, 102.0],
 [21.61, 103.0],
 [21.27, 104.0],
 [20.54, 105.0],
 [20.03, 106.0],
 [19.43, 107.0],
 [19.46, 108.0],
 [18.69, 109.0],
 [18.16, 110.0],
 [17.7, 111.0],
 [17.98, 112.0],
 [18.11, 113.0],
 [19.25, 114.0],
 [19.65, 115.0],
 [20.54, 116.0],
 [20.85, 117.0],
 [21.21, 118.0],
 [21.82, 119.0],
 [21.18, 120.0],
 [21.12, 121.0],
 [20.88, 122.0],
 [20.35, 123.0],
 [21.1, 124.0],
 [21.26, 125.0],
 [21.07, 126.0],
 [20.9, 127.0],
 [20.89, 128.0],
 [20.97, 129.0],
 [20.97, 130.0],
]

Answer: 20.7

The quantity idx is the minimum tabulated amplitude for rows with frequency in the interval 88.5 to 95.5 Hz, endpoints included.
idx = 20.19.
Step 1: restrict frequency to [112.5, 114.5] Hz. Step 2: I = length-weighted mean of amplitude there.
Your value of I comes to 18.7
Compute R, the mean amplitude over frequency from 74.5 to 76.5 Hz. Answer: 18.3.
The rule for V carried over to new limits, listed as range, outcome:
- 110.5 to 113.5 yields 17.9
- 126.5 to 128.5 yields 20.9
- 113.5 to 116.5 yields 19.8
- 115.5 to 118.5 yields 20.9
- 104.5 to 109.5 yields 19.6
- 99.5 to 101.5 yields 21.9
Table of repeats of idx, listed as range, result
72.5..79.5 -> 17.83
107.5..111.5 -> 17.7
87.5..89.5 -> 20.51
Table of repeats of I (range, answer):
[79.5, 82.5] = 20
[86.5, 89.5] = 20.9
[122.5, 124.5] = 20.7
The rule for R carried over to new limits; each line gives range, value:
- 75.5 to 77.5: 18.5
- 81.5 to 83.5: 20.4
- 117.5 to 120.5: 21.4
